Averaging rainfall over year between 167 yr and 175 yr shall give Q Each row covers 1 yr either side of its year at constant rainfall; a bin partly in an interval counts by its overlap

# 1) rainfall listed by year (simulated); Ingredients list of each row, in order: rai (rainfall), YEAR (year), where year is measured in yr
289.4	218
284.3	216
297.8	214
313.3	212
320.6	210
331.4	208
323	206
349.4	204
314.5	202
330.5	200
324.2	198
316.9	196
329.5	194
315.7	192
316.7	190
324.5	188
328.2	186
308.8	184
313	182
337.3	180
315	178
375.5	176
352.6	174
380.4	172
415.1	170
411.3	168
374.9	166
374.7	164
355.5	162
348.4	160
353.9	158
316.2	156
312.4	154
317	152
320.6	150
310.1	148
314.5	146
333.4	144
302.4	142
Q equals 390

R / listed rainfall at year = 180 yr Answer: 337.3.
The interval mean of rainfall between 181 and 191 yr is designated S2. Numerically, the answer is 318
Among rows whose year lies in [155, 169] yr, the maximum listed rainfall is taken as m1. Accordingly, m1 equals 411.3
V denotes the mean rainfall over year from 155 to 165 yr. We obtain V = 350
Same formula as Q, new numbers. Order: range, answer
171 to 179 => 356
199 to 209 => 330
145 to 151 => 315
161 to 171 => 386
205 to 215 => 317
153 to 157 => 314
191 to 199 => 322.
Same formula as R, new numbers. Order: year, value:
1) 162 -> 355.5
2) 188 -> 324.5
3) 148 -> 310.1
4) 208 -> 331.4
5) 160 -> 348.4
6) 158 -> 353.9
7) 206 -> 323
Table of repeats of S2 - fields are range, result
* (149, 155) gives 317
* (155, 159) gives 335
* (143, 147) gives 324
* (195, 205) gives 327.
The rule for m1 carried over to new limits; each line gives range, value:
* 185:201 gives 330.5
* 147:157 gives 320.6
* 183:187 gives 328.2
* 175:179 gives 375.5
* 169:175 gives 415.1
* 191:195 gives 329.5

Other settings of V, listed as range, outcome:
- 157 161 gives 351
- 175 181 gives 343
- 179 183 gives 325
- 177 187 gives 320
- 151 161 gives 330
